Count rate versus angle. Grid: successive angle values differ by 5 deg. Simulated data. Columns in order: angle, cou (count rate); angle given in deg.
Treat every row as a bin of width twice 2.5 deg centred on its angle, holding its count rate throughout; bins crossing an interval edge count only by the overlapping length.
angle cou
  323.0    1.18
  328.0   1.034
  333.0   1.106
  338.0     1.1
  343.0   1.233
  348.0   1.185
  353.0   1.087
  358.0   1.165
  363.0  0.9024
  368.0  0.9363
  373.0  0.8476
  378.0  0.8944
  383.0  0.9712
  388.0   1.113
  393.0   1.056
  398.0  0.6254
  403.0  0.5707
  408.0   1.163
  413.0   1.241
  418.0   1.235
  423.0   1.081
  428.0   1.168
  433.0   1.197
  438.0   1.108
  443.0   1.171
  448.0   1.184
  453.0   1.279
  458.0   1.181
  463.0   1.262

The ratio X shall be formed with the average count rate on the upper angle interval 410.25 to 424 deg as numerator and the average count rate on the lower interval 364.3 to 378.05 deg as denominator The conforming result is 1.3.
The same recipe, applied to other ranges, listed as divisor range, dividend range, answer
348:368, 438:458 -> 1.13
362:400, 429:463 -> 1.29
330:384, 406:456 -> 1.14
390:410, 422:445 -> 1.35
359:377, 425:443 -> 1.26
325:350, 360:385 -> 0.81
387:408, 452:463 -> 1.43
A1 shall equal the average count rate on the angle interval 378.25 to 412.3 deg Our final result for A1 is 0.932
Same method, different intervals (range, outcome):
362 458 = 1.04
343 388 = 1.02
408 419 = 1.22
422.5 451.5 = 1.16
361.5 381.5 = 0.899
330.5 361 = 1.14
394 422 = 0.978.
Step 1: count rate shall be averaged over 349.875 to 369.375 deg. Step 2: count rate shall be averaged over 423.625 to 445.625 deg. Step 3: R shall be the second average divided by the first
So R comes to 1.12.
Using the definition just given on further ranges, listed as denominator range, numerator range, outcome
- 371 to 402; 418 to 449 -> 1.28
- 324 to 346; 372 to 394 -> 0.87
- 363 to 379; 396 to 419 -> 1.07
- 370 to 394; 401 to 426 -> 1.10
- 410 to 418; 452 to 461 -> 0.99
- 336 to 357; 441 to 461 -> 1.05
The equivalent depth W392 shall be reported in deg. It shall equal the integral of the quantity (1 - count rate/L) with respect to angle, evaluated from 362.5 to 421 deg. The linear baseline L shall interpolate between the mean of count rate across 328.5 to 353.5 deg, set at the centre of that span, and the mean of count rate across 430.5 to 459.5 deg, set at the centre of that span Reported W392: 9.9 deg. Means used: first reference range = 1.14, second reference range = 1.19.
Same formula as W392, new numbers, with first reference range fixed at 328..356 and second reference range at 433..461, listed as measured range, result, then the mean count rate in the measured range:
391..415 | 5.0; 0.922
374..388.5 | 2.4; 0.961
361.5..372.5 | 2.3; 0.908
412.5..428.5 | 0.0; 1.18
